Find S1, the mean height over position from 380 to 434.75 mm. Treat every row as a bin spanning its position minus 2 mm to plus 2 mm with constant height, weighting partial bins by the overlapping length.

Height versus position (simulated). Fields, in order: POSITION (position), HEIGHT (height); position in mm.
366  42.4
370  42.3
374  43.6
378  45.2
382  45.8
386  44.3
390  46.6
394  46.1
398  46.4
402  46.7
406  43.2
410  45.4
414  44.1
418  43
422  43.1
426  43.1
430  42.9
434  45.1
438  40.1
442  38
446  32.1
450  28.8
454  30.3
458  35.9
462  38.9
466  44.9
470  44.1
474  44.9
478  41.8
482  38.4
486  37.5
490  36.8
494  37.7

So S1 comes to 44.7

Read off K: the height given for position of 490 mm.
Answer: 36.8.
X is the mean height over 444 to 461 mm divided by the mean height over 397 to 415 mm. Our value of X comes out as 0.71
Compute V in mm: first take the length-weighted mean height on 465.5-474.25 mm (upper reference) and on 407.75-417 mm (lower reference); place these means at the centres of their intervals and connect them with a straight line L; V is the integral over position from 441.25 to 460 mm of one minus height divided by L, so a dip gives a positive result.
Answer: 4.99 mm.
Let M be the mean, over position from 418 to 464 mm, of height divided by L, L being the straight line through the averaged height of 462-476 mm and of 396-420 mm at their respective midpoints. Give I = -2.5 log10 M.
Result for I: 0.16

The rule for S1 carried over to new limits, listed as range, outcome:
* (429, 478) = 38.9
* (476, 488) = 39.2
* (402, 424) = 44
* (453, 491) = 39.7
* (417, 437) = 43.3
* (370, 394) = 45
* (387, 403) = 46.3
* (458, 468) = 40.7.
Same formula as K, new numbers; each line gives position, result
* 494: 37.7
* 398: 46.4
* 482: 38.4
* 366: 42.4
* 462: 38.9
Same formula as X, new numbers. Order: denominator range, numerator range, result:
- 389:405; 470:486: 0.90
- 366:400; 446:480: 0.85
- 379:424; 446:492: 0.85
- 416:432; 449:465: 0.80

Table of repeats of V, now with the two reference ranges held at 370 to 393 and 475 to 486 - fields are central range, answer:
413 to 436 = -0.39 mm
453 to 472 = 0.76 mm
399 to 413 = -0.45 mm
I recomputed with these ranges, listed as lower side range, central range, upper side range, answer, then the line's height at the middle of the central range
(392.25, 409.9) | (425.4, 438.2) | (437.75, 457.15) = -0.152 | 37.5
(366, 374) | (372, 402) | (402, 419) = -0.053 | 43.3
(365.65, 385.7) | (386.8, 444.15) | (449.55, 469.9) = -0.079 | 40.7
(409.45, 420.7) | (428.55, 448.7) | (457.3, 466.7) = 0.073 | 41.8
